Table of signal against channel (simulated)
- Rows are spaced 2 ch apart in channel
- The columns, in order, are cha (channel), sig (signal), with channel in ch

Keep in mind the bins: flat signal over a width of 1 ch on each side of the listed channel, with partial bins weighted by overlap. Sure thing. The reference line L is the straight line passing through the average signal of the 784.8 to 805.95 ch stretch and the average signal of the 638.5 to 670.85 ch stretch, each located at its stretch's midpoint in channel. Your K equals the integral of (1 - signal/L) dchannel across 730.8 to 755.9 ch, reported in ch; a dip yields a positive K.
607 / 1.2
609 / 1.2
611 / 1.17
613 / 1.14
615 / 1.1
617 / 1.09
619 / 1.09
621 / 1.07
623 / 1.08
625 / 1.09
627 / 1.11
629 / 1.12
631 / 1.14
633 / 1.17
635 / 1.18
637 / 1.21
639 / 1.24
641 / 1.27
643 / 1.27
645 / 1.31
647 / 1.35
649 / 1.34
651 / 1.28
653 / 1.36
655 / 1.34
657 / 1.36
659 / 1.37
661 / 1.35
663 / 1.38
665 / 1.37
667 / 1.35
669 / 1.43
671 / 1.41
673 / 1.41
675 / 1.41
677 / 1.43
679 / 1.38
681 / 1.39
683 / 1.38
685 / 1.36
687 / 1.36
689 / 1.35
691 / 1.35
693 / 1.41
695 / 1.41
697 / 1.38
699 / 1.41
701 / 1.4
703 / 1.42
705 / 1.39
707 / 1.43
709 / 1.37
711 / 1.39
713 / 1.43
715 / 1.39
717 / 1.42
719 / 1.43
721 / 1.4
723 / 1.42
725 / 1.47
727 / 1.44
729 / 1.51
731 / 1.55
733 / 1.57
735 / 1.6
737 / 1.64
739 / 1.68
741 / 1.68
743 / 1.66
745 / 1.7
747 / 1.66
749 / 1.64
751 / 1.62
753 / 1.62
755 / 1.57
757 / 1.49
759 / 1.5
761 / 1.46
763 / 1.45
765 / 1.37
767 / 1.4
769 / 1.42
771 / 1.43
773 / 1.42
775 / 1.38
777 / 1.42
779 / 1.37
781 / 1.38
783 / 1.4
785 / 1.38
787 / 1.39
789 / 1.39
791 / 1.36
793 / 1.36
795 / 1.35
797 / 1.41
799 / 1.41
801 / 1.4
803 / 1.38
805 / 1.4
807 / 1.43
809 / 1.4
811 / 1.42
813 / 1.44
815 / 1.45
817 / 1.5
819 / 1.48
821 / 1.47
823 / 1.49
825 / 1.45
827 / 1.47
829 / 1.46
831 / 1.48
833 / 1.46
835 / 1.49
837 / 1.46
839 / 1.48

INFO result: -4.9 ch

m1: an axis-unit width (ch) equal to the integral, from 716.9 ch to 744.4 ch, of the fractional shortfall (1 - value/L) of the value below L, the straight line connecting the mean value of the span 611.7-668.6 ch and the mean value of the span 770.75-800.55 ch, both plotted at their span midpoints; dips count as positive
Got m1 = -4.3 ch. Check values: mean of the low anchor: 1.23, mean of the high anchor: 1.39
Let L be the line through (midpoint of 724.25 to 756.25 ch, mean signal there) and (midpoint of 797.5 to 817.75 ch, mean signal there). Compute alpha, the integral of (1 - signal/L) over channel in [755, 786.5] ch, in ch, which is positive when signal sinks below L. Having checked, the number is 2.0 ch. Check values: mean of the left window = 1.6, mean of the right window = 1.42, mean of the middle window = 1.42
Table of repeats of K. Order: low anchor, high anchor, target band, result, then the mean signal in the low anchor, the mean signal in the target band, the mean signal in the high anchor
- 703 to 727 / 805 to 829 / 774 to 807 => 1.26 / 1.41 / 1.39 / 1.45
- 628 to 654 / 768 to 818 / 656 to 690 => -2.66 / 1.25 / 1.38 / 1.4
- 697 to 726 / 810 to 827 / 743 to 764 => -2.11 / 1.41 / 1.58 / 1.46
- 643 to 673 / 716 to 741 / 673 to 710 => 1.07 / 1.36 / 1.39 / 1.52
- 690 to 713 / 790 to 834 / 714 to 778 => -4.62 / 1.4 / 1.51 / 1.43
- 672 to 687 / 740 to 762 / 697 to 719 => 1.04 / 1.39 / 1.4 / 1.6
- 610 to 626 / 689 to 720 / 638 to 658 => -1.74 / 1.1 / 1.31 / 1.4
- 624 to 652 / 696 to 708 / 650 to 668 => -0.99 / 1.22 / 1.35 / 1.41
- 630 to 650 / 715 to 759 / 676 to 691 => 0.10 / 1.25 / 1.38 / 1.56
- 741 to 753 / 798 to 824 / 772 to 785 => 1.29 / 1.66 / 1.39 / 1.44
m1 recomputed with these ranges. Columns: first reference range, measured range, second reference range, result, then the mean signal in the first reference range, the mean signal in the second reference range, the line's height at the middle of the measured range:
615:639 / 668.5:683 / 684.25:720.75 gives -1.2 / 1.13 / 1.39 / 1.3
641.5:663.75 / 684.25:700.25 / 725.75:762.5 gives 0.7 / 1.34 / 1.59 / 1.44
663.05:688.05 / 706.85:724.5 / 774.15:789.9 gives -0.3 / 1.39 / 1.39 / 1.39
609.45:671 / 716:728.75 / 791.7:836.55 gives -1.0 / 1.24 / 1.44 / 1.33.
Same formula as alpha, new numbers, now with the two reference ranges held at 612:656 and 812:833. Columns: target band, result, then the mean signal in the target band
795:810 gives 0.41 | 1.4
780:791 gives 0.23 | 1.39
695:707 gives -1.01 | 1.4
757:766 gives -0.45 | 1.45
